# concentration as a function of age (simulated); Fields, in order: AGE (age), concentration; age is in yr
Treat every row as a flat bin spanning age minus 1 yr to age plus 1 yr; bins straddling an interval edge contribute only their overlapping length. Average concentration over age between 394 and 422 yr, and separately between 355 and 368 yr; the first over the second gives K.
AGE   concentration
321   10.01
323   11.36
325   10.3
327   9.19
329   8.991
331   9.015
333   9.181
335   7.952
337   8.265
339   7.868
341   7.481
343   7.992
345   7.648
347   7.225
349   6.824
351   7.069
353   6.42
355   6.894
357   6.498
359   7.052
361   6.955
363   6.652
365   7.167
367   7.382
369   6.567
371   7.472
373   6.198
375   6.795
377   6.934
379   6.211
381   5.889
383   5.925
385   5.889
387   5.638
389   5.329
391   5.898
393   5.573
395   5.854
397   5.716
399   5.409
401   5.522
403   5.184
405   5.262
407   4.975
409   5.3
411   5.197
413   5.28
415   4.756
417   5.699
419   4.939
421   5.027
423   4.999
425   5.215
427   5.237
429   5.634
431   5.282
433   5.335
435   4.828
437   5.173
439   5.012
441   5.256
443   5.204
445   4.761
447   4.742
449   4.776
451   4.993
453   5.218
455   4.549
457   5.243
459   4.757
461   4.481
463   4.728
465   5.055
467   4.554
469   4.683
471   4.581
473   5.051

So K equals 0.76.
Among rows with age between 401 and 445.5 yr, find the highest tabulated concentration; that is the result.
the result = 5.699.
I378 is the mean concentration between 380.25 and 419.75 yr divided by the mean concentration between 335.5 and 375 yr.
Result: 0.8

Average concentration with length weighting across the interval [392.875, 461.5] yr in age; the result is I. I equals 5.15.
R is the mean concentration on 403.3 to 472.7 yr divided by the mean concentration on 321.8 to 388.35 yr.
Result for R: 0.68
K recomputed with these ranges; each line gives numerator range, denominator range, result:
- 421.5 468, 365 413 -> 0.84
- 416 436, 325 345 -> 0.61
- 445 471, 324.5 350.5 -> 0.58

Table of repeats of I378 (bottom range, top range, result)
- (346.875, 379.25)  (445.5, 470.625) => 0.70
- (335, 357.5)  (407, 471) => 0.68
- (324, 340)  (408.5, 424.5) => 0.58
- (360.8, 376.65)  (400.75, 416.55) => 0.75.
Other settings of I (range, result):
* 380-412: 5.54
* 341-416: 6.25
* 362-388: 6.52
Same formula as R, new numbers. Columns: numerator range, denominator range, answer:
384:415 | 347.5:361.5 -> 0.80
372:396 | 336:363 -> 0.83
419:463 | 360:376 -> 0.73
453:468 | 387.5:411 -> 0.88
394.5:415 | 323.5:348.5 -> 0.63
